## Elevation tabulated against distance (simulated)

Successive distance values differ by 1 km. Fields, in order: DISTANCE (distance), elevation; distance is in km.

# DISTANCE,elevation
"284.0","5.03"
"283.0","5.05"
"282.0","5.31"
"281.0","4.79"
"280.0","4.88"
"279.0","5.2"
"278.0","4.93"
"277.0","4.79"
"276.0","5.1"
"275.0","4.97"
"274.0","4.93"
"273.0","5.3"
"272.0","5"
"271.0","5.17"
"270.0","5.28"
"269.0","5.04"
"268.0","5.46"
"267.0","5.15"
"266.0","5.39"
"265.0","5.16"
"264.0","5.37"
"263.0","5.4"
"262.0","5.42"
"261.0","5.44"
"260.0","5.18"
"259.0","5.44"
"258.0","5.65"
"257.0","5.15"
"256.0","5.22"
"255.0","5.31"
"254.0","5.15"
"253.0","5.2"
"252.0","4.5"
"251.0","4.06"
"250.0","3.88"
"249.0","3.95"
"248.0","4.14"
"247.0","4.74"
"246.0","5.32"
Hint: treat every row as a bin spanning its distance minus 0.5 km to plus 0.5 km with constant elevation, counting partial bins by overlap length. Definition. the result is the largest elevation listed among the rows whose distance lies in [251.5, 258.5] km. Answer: 5.65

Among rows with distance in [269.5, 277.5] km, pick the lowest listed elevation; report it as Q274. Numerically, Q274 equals 4.79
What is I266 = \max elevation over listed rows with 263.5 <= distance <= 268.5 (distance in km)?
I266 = 5.46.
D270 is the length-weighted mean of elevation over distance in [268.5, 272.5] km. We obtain 5.12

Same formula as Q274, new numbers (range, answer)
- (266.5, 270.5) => 5.04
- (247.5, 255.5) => 3.88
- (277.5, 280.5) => 4.88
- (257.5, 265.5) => 5.16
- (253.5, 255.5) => 5.15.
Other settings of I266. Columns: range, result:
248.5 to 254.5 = 5.2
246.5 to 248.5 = 4.74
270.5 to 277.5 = 5.3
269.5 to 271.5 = 5.28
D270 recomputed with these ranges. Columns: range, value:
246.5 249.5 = 4.28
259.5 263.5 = 5.36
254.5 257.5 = 5.23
